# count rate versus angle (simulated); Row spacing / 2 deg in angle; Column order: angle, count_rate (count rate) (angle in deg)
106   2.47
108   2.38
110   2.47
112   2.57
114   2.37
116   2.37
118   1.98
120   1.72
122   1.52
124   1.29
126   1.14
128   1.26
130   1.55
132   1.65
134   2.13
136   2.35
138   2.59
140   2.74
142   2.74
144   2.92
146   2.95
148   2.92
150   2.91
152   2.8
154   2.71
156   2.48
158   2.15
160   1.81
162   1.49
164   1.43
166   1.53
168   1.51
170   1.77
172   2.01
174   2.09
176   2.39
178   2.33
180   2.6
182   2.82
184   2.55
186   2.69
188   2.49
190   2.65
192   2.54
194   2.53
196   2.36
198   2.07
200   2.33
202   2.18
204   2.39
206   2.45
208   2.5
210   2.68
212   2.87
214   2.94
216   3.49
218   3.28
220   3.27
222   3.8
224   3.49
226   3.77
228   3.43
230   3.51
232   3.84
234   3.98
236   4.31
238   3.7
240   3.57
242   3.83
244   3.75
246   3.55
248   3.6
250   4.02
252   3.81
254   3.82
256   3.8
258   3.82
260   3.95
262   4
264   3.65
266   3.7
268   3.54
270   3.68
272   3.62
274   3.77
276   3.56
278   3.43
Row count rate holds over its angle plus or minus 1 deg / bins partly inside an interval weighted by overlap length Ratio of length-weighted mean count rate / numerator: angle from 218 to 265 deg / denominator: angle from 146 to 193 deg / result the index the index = 1.6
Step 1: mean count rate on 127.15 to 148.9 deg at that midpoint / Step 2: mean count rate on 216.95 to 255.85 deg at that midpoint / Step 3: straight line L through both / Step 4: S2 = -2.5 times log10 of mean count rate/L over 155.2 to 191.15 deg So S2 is 0.30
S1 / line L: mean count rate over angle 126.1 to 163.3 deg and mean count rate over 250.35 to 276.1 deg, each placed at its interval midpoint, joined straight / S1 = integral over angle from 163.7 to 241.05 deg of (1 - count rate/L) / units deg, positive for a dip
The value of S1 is 6.8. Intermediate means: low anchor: 2.31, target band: 2.79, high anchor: 3.76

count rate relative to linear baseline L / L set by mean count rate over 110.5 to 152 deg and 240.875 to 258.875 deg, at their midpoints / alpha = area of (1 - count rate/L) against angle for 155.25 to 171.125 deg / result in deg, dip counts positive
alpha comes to 5.2 deg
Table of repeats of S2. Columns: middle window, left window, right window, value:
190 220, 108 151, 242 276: 0.180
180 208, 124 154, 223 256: 0.242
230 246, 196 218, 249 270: -0.154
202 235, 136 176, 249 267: 0.020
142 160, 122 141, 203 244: -0.239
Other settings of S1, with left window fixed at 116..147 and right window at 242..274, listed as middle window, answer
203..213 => 1.6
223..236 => -1.3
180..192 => 0.7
